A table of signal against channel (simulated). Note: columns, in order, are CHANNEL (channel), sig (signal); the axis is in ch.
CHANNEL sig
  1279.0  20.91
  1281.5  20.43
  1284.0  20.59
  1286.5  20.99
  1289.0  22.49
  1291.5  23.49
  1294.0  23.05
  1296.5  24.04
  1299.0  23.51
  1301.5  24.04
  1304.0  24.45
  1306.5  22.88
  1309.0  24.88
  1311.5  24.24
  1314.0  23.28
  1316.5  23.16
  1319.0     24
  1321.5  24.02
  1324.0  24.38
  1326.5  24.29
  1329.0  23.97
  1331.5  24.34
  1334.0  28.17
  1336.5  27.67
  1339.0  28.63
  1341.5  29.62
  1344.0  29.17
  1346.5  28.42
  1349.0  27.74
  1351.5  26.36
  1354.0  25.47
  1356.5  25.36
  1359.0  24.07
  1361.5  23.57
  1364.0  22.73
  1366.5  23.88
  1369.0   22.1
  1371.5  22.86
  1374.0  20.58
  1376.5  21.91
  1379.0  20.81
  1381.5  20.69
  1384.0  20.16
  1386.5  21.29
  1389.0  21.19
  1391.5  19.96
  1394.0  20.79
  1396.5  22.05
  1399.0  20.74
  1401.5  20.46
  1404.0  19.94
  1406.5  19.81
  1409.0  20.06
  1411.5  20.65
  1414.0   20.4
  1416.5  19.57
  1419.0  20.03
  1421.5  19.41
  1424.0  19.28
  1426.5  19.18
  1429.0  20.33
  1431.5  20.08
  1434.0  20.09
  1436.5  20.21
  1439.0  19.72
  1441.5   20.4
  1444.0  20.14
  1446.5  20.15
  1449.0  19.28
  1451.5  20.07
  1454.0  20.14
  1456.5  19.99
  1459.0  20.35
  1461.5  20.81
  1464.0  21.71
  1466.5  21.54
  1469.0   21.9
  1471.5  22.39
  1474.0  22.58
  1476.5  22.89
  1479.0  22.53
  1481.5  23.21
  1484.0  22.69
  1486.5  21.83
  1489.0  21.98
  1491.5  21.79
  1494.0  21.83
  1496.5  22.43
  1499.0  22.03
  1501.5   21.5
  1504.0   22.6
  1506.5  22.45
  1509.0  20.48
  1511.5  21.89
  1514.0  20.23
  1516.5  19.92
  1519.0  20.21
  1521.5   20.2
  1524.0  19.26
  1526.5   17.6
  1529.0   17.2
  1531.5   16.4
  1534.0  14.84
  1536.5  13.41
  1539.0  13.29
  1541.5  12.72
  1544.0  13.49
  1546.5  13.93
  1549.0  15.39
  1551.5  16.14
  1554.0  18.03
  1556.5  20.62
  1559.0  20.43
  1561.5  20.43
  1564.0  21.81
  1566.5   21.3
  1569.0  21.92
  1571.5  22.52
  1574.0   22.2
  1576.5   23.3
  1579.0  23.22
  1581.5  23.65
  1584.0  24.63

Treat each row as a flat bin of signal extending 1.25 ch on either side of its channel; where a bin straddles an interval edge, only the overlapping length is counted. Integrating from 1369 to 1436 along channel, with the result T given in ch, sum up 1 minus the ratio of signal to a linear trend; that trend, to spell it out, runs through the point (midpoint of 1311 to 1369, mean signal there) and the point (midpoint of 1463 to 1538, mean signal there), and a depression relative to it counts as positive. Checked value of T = 8.79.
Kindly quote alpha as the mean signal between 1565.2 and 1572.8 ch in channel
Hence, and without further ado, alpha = 21.9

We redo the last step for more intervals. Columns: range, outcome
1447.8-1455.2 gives 19.8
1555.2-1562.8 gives 20.5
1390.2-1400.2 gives 20.9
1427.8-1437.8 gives 20.2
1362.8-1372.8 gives 22.9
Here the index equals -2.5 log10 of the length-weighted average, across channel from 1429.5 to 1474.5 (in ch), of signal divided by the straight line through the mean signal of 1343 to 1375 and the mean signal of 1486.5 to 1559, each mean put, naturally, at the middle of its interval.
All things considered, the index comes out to 0.04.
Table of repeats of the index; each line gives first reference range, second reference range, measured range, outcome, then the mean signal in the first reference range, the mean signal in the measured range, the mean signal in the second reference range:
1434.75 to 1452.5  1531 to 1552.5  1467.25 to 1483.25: -0.235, 20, 22.6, 14.3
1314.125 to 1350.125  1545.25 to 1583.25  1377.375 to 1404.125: 0.187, 26.2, 20.8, 20.4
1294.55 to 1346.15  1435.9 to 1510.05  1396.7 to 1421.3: 0.138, 25.2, 20.2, 21.4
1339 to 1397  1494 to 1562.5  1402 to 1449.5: 0.095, 23.6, 20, 18.5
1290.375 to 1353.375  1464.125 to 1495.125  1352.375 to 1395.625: 0.096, 25.3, 22.2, 22.2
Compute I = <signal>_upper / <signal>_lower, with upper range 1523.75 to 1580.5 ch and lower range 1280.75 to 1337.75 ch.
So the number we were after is 0.77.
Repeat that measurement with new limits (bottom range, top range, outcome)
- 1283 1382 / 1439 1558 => 0.81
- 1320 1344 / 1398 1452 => 0.76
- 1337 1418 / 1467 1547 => 0.87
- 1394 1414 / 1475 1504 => 1.08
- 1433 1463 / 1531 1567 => 0.83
